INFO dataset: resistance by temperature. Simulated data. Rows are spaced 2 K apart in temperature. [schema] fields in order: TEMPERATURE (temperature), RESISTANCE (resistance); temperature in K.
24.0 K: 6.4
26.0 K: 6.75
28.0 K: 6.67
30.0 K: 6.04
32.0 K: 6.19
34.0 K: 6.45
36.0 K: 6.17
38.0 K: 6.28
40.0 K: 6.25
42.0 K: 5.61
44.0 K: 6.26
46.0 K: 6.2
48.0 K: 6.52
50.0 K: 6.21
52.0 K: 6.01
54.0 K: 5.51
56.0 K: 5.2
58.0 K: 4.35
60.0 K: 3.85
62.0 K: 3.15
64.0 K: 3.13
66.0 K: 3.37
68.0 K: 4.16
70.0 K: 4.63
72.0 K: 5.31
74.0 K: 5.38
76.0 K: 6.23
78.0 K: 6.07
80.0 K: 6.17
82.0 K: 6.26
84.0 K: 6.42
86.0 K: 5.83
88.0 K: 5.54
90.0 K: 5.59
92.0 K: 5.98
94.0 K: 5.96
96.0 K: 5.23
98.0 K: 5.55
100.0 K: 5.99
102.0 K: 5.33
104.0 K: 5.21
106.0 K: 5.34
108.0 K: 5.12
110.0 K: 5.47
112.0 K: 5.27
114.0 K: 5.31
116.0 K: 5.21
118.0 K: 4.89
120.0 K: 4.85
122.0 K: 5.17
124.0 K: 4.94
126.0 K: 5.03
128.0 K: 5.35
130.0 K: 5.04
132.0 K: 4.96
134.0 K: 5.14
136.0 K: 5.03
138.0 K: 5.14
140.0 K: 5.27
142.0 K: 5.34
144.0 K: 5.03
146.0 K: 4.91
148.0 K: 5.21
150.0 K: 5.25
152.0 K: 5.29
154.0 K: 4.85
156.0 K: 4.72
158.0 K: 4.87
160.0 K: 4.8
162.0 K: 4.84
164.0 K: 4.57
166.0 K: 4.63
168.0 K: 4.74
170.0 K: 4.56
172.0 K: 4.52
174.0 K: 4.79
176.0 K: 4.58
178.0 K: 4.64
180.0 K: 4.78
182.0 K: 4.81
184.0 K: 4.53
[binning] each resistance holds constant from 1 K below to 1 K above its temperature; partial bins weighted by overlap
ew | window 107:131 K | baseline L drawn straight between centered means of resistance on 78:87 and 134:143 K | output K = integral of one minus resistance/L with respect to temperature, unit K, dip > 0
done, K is 1.7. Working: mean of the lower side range 6.16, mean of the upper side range 5.19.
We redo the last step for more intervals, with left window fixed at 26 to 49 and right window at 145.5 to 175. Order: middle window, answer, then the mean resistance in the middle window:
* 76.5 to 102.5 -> -0.91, 5.86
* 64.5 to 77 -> 2.32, 4.78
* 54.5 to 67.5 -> 4.51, 3.92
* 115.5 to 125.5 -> 0.56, 5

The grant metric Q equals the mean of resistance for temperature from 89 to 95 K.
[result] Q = 5.84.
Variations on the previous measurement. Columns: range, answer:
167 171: 4.65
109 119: 5.23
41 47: 6.02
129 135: 5.05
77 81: 6.12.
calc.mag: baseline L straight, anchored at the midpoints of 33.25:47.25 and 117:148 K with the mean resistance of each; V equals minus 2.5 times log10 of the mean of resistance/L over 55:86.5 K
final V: 0.17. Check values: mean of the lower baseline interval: 6.18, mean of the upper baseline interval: 5.08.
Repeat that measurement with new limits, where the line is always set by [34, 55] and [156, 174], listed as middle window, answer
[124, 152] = -0.025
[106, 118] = 0.015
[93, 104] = -0.018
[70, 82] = -0.004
